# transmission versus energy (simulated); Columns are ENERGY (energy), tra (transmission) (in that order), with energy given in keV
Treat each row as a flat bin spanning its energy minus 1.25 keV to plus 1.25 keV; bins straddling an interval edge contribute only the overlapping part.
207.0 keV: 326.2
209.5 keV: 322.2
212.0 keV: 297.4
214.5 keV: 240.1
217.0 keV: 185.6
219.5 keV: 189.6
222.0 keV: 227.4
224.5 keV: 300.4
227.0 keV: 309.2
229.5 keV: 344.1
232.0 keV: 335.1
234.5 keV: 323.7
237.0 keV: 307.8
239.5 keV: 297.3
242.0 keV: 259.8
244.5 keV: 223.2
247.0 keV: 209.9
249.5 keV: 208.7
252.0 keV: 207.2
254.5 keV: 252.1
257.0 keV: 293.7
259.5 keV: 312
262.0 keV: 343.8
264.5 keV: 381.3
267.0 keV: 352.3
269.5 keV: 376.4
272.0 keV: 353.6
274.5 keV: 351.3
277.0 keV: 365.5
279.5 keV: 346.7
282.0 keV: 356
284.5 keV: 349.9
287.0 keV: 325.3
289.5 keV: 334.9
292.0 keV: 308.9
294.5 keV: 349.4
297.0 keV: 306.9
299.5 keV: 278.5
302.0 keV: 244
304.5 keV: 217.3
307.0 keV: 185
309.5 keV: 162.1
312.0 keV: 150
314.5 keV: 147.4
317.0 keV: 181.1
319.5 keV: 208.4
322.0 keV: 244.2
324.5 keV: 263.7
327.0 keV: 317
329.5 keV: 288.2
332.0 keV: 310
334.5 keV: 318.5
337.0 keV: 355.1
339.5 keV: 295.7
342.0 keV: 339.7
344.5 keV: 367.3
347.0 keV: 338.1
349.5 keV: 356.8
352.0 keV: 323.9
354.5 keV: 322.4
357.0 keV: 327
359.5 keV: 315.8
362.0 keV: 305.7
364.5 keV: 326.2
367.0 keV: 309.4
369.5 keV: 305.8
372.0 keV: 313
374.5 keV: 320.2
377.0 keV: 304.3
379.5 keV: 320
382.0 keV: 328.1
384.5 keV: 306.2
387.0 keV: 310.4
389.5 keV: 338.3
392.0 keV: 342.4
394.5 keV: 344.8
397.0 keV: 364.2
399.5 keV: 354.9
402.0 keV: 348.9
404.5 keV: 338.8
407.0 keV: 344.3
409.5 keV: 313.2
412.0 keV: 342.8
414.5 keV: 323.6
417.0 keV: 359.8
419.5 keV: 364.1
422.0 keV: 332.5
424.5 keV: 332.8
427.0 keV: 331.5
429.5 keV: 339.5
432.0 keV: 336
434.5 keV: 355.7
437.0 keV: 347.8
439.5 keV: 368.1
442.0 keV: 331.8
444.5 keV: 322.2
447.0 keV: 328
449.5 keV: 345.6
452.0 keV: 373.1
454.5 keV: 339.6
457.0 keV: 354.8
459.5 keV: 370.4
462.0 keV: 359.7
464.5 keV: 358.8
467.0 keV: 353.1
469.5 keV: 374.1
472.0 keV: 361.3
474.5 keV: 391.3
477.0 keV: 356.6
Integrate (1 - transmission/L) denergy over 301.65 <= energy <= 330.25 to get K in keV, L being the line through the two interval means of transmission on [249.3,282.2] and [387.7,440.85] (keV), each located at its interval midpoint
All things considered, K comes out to 10.0 keV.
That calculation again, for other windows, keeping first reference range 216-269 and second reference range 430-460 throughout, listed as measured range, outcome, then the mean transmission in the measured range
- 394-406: -0.66 keV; 351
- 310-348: 4.63 keV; 272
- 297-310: 3.09 keV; 229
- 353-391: 0.72 keV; 317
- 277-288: -1.99 keV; 347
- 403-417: 0.01 keV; 335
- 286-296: -1.09 keV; 329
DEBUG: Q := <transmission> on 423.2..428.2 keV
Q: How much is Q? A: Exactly 332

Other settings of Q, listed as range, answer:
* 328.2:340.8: 314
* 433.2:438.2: 352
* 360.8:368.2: 314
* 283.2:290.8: 337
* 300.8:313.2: 192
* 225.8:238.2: 324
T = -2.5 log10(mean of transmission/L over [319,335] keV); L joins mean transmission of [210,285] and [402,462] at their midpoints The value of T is 0.13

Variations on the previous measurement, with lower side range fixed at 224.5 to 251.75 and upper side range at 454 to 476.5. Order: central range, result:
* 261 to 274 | -0.24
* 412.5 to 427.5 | 0.02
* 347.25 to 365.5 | -0.01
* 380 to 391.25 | 0.04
